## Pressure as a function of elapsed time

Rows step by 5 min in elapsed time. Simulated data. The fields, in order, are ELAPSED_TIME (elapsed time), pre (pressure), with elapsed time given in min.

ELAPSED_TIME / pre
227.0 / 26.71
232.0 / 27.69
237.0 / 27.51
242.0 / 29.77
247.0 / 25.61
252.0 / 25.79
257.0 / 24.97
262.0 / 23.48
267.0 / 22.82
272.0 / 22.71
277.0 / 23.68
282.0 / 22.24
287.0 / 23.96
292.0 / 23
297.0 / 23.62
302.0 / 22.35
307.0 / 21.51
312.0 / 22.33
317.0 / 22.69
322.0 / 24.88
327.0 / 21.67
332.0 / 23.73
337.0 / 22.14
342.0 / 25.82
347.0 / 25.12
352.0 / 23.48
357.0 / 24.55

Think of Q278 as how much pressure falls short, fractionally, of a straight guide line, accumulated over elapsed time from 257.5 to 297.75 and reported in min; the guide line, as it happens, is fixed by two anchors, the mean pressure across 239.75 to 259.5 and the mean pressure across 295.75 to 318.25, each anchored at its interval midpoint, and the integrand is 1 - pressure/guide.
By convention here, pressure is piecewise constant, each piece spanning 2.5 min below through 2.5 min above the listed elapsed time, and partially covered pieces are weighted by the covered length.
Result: 2.0 min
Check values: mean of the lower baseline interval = 26.5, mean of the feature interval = 23.3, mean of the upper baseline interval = 22.4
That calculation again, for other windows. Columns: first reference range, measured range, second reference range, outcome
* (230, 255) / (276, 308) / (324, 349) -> 3.1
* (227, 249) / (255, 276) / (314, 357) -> 2.4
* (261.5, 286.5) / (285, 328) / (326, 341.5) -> 0.2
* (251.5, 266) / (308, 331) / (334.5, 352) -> 1.3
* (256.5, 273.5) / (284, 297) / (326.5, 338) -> -0.2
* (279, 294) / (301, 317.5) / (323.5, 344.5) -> 0.8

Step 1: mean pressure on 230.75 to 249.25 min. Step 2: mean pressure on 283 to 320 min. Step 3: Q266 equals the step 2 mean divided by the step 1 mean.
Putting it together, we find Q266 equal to 0.8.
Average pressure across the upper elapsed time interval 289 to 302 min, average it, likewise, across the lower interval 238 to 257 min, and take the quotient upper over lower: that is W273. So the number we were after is 0.86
